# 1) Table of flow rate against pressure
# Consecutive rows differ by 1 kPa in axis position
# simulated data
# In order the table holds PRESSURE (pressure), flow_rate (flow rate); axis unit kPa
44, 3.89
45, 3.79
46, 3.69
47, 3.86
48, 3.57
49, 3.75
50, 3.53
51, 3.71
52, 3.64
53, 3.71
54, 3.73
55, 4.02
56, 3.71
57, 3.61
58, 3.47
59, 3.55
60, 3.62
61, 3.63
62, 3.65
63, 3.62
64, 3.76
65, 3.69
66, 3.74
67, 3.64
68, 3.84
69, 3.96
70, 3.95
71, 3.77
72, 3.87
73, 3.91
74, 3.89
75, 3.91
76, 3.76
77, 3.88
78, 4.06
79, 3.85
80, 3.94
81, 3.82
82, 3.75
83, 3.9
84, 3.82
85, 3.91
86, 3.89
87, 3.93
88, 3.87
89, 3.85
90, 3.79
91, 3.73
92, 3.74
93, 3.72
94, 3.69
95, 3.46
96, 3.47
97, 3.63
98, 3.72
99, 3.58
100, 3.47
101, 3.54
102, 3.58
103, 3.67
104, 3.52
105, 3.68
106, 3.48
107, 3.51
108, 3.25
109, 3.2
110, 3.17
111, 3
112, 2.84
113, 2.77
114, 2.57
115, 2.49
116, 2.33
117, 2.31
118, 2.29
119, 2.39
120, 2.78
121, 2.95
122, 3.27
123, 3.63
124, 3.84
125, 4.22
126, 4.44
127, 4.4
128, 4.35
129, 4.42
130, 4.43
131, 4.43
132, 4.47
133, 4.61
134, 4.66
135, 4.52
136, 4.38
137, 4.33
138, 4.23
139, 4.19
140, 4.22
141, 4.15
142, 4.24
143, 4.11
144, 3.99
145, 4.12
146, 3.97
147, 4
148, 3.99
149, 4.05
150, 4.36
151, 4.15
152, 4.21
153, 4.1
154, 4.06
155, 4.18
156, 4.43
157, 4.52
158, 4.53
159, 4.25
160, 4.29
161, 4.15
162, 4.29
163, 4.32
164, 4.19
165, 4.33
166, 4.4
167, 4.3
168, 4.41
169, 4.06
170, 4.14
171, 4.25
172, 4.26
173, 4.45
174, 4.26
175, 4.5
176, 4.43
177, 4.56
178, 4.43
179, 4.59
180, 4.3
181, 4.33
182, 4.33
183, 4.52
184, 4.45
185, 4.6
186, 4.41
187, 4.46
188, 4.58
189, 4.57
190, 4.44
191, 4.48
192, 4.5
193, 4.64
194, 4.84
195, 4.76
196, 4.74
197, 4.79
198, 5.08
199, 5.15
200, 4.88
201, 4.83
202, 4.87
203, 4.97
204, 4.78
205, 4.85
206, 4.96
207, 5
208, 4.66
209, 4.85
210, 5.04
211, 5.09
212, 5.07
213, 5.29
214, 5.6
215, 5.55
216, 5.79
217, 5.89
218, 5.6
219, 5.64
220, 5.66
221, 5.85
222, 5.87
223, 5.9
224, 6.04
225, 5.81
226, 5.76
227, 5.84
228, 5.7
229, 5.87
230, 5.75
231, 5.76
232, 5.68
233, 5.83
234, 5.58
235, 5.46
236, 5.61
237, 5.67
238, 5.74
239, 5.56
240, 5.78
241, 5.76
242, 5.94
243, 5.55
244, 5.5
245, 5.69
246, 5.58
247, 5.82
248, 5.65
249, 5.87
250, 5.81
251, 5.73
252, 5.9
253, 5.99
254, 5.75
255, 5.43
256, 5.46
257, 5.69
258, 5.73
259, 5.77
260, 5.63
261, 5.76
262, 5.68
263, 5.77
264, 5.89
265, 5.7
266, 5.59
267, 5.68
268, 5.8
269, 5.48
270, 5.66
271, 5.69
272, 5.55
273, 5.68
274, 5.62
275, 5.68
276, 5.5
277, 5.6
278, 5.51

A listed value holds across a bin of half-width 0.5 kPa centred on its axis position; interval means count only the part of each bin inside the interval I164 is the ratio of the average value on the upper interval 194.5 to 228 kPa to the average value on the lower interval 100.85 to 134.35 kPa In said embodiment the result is 1.52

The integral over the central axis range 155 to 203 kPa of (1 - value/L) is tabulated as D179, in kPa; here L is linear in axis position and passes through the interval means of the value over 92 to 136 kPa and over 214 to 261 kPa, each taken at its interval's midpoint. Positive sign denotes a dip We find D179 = 2.0 kPa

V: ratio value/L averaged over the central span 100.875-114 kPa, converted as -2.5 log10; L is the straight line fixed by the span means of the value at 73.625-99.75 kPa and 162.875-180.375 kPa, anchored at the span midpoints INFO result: 0.19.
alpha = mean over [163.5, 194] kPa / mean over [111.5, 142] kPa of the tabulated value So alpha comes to 1.2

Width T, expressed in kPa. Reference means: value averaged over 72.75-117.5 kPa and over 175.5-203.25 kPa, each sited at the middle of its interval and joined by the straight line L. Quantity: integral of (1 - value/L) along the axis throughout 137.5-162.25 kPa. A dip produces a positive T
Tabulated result -0.2 kPa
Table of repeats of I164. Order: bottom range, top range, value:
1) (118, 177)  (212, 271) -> 1.37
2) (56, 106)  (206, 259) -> 1.50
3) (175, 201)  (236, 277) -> 1.24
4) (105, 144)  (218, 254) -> 1.57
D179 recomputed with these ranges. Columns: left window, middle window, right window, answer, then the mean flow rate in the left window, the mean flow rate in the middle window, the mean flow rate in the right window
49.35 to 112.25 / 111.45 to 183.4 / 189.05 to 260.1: 7.54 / 3.68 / 4.03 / 5.42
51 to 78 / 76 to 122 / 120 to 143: 6.23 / 3.76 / 3.42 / 4.17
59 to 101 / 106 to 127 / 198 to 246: 5.52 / 3.77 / 3.1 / 5.48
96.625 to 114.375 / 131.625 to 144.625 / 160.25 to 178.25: -1.60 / 3.35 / 4.31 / 4.32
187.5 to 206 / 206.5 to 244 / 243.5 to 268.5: -2.66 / 4.77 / 5.59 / 5.71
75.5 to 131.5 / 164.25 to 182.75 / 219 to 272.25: 1.08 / 3.55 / 4.35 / 5.72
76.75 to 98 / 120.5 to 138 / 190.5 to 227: 0.35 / 3.79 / 4.2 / 5.21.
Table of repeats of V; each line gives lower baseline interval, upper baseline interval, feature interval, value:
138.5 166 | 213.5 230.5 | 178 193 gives 0.11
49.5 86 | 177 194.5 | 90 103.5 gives 0.09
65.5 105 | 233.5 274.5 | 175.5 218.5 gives 0.05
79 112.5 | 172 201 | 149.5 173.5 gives 0.01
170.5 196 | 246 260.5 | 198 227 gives -0.07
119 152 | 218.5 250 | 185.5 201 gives 0.08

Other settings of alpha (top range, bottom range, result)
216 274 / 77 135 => 1.59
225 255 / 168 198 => 1.28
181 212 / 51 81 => 1.26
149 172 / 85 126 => 1.27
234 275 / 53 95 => 1.50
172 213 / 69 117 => 1.31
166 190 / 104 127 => 1.40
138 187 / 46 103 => 1.14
